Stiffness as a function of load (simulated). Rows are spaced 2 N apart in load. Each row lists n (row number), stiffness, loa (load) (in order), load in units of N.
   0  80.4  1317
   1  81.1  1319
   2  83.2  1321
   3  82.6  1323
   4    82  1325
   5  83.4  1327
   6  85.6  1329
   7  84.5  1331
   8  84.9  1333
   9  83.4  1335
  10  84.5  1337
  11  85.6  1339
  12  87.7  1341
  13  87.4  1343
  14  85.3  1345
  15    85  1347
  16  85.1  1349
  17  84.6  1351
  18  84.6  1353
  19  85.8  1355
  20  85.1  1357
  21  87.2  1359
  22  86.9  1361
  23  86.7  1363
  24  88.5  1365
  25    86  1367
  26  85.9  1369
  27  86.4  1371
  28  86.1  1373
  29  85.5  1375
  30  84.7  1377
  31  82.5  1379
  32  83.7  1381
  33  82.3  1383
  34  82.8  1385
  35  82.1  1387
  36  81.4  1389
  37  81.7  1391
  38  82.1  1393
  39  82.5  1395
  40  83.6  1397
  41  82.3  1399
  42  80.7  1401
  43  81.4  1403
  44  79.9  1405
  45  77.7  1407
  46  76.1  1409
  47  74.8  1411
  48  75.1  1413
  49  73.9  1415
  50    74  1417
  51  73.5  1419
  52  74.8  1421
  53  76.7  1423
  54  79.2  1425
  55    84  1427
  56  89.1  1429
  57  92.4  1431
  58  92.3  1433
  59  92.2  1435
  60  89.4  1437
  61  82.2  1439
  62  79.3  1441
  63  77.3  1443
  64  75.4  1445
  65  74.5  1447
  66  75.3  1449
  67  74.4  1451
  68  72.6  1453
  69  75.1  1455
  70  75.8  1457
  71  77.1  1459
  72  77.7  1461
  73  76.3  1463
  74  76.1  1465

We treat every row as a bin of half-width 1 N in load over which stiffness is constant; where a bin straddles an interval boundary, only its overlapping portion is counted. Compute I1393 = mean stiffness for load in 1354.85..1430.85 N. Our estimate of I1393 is 82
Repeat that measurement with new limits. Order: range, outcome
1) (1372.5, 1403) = 82.8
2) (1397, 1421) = 77.4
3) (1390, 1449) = 80.5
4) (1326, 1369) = 85.6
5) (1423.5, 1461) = 80.8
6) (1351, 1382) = 85.7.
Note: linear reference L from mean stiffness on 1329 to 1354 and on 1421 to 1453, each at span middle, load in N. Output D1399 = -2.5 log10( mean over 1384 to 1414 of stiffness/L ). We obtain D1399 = 0.04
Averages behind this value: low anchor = 85.2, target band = 80.3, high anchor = 81.7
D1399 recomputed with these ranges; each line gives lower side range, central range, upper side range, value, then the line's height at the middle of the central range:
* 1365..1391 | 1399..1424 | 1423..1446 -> 0.102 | 84.3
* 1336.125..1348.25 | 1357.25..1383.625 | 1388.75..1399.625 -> -0.021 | 84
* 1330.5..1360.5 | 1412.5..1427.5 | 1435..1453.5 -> 0.058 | 80.4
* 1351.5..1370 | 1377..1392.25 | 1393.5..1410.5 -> 0.005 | 82.9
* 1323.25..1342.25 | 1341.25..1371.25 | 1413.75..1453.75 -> -0.032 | 83.5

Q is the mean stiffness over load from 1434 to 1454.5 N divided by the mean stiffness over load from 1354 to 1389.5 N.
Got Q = 0.93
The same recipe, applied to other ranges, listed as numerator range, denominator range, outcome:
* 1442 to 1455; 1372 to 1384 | 0.89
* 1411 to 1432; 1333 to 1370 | 0.92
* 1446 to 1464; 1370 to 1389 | 0.90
